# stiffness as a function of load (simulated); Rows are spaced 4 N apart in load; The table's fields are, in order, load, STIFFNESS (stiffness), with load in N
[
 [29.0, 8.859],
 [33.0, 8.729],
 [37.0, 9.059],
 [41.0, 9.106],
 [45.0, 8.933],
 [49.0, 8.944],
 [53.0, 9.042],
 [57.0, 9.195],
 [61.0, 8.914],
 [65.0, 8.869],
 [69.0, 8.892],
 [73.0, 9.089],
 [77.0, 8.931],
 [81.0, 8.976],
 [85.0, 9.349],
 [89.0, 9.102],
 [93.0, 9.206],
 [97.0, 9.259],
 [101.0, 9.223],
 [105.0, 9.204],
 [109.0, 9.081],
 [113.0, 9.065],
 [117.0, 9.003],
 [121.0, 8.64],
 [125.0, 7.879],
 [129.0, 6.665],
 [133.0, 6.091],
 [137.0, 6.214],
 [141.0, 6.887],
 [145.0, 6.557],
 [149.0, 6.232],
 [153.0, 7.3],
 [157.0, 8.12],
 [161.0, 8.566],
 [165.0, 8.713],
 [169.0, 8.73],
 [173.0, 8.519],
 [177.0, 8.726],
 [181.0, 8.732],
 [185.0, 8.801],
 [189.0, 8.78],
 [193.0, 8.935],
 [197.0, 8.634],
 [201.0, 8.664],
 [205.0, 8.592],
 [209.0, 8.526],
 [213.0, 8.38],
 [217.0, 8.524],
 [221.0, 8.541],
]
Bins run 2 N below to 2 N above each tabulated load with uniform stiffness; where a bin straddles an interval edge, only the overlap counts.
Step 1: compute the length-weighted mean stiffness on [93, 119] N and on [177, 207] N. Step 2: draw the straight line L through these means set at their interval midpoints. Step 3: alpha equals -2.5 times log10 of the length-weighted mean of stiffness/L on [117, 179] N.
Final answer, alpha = 0.17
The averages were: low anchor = 9.14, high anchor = 8.73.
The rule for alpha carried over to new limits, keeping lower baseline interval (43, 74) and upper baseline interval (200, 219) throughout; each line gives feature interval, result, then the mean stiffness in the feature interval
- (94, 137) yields 0.06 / 8.33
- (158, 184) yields 0.00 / 8.65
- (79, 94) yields -0.03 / 9.16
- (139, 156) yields 0.27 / 6.82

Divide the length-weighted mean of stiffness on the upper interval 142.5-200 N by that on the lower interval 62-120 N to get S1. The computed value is 0.9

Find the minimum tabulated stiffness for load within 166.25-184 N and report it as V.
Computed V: 8.519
